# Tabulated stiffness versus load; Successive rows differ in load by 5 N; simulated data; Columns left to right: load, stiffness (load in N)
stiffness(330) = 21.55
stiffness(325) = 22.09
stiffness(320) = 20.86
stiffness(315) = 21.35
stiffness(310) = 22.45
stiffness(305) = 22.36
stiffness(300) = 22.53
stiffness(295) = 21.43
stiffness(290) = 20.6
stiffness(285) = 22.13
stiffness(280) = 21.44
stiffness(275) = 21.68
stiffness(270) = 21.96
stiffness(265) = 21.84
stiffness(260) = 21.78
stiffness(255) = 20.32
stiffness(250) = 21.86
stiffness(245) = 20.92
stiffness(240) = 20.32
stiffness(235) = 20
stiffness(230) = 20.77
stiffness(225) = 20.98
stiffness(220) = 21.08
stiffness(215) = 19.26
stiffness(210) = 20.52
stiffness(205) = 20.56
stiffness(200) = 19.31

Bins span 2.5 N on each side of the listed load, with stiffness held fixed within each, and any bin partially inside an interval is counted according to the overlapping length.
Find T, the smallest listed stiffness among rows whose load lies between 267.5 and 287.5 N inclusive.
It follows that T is 21.44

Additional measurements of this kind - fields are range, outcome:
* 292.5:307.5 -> 21.43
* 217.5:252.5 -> 20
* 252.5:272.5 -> 20.32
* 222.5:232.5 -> 20.77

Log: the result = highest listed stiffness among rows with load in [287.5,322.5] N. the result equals 22.53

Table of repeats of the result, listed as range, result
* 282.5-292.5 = 22.13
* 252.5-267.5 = 21.84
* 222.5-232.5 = 20.98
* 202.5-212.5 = 20.56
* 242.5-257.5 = 21.86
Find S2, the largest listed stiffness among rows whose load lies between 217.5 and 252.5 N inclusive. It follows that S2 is 21.86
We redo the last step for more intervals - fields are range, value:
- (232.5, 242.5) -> 20.32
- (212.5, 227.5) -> 21.08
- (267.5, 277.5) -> 21.96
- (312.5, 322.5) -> 21.35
